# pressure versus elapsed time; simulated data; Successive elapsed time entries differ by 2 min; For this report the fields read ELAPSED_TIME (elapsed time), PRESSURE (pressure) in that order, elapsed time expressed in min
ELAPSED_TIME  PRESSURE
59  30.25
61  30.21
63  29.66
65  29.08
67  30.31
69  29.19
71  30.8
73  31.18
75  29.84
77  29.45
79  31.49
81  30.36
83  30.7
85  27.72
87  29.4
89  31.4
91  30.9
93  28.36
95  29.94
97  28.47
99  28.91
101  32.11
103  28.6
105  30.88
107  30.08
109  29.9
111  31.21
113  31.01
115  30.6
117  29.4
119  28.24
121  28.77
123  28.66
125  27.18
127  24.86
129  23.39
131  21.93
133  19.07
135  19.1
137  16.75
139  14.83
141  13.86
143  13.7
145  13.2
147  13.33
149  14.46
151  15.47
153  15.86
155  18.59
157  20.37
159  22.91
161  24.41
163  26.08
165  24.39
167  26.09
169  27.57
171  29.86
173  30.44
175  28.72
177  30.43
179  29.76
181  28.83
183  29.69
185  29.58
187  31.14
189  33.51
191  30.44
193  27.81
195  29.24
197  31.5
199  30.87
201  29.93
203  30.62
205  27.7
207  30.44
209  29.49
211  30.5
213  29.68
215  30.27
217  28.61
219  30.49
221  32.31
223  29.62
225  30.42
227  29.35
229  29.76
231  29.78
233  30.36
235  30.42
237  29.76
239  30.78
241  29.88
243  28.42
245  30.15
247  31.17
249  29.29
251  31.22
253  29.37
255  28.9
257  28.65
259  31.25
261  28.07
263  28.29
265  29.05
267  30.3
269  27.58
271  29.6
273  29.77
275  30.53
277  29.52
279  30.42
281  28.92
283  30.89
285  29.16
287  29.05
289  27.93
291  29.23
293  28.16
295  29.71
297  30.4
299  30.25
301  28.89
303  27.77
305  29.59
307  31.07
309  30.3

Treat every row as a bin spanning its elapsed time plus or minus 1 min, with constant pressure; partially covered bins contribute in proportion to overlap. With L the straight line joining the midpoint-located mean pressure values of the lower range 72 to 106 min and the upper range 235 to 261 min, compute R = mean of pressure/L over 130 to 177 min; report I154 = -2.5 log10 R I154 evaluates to 0.401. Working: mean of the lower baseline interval 30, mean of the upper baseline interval 29.9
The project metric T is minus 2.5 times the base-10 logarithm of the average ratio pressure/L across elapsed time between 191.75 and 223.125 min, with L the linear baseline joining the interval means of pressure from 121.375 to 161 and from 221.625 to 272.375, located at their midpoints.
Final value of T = -0.17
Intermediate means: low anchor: 19.1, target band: 30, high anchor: 29.7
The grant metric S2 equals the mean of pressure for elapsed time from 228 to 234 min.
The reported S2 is 30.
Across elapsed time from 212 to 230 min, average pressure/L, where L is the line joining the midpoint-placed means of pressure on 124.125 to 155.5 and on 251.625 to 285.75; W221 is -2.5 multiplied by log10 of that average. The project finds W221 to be -0.19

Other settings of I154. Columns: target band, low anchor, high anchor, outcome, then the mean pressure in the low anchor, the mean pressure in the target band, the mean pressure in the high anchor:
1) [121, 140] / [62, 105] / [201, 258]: 0.33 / 29.9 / 22.1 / 29.9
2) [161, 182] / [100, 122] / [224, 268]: 0.07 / 30.1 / 28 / 29.8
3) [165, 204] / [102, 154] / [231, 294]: -0.16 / 22.9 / 29.7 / 29.6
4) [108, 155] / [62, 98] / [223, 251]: 0.34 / 29.9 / 21.9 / 30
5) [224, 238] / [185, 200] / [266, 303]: 0.00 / 30.6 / 30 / 29.4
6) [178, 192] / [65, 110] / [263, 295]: -0.03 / 30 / 30.4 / 29.3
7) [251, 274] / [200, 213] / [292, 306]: 0.01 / 29.8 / 29.3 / 29.3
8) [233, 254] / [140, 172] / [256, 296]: -0.13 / 20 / 30.1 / 29.3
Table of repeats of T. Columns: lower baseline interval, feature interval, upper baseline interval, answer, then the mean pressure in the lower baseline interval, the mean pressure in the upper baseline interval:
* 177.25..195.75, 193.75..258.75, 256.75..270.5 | -0.02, 30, 29.1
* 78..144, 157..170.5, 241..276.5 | 0.11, 26.7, 29.5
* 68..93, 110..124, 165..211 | 0.01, 30.1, 29.6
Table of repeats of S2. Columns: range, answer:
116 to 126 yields 28.4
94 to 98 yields 29.2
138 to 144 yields 14.1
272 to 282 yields 29.8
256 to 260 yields 29.9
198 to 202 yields 30.4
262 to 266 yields 28.7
